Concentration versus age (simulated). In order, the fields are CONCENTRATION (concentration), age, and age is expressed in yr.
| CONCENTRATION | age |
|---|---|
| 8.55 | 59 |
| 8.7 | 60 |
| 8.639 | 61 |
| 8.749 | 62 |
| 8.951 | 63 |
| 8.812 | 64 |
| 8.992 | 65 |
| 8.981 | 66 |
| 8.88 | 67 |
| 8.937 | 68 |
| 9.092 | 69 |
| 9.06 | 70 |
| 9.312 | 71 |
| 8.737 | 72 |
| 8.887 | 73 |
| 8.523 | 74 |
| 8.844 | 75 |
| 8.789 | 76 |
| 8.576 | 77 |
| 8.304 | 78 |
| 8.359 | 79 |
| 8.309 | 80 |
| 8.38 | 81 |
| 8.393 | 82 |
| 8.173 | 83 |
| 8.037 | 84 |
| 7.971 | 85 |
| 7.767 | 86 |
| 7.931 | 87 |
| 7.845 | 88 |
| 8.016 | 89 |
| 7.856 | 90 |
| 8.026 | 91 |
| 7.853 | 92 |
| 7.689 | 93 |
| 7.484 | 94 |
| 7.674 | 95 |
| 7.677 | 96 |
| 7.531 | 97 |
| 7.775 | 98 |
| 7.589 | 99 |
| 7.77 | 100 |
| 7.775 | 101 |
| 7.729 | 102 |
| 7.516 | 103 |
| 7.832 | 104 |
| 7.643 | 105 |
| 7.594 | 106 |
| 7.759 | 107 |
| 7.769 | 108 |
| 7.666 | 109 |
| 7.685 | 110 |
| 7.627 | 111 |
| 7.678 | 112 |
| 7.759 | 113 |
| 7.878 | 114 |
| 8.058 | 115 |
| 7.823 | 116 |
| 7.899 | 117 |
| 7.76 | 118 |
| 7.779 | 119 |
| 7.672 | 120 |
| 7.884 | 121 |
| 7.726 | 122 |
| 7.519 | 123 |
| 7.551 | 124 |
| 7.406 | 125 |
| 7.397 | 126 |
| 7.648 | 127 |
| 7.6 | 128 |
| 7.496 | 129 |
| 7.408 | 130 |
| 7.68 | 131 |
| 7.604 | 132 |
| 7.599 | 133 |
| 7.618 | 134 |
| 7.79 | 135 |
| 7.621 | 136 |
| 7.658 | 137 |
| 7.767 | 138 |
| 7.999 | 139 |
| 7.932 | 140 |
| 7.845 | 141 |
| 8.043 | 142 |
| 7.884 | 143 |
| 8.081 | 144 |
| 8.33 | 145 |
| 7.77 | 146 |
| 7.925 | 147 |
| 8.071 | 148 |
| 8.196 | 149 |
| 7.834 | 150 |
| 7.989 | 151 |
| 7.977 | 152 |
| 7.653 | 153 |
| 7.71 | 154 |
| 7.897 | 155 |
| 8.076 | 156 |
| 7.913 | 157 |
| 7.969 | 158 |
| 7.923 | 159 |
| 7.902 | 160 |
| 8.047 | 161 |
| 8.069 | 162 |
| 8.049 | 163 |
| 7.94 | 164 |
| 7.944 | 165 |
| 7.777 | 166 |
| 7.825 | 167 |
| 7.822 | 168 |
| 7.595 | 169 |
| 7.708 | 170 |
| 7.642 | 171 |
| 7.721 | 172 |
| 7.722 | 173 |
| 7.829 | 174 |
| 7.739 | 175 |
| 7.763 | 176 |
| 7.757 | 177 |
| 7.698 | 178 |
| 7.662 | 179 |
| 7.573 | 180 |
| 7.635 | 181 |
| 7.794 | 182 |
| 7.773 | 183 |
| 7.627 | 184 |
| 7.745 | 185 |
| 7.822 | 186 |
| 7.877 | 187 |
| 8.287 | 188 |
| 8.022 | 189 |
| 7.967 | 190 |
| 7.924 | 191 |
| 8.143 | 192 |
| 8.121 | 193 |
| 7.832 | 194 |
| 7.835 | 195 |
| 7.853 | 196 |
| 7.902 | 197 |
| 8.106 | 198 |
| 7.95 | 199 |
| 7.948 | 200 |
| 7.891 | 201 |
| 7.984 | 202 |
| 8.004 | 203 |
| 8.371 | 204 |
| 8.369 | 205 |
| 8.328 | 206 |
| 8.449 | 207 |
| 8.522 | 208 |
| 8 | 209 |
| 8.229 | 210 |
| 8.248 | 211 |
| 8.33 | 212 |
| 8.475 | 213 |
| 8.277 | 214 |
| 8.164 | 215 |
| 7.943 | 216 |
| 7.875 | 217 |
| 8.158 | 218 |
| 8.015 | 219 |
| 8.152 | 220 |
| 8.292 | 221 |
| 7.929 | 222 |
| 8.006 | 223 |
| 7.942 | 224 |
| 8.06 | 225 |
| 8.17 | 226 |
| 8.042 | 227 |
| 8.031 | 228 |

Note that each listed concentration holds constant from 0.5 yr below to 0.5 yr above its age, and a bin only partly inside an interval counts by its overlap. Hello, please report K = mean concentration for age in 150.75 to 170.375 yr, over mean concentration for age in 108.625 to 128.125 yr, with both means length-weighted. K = 1.0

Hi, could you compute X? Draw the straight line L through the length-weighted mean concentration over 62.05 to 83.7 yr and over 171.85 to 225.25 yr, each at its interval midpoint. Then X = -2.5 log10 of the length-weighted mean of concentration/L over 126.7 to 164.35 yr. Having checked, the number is 0.06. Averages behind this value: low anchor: 8.72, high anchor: 7.99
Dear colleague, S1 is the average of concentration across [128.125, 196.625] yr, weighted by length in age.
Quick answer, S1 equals 7.84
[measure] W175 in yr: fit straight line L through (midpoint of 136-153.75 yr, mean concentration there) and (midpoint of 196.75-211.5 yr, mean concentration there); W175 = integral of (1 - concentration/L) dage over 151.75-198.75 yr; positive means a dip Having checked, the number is 1.1 yr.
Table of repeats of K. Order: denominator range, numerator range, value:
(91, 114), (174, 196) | 1.02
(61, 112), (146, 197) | 0.96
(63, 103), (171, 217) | 0.97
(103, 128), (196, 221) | 1.06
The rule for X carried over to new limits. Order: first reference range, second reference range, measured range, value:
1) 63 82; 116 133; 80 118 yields 0.049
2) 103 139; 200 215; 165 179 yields 0.037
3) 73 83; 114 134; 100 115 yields 0.033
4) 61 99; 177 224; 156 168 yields 0.025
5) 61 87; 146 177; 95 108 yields 0.094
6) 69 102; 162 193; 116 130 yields 0.053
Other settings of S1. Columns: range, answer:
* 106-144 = 7.72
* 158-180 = 7.81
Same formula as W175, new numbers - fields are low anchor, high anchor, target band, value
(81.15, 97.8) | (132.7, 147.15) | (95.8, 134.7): 0.9 yr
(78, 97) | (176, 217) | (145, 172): 0.3 yr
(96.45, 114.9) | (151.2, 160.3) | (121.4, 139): 0.4 yr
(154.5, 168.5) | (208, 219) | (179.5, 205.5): 0.5 yr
